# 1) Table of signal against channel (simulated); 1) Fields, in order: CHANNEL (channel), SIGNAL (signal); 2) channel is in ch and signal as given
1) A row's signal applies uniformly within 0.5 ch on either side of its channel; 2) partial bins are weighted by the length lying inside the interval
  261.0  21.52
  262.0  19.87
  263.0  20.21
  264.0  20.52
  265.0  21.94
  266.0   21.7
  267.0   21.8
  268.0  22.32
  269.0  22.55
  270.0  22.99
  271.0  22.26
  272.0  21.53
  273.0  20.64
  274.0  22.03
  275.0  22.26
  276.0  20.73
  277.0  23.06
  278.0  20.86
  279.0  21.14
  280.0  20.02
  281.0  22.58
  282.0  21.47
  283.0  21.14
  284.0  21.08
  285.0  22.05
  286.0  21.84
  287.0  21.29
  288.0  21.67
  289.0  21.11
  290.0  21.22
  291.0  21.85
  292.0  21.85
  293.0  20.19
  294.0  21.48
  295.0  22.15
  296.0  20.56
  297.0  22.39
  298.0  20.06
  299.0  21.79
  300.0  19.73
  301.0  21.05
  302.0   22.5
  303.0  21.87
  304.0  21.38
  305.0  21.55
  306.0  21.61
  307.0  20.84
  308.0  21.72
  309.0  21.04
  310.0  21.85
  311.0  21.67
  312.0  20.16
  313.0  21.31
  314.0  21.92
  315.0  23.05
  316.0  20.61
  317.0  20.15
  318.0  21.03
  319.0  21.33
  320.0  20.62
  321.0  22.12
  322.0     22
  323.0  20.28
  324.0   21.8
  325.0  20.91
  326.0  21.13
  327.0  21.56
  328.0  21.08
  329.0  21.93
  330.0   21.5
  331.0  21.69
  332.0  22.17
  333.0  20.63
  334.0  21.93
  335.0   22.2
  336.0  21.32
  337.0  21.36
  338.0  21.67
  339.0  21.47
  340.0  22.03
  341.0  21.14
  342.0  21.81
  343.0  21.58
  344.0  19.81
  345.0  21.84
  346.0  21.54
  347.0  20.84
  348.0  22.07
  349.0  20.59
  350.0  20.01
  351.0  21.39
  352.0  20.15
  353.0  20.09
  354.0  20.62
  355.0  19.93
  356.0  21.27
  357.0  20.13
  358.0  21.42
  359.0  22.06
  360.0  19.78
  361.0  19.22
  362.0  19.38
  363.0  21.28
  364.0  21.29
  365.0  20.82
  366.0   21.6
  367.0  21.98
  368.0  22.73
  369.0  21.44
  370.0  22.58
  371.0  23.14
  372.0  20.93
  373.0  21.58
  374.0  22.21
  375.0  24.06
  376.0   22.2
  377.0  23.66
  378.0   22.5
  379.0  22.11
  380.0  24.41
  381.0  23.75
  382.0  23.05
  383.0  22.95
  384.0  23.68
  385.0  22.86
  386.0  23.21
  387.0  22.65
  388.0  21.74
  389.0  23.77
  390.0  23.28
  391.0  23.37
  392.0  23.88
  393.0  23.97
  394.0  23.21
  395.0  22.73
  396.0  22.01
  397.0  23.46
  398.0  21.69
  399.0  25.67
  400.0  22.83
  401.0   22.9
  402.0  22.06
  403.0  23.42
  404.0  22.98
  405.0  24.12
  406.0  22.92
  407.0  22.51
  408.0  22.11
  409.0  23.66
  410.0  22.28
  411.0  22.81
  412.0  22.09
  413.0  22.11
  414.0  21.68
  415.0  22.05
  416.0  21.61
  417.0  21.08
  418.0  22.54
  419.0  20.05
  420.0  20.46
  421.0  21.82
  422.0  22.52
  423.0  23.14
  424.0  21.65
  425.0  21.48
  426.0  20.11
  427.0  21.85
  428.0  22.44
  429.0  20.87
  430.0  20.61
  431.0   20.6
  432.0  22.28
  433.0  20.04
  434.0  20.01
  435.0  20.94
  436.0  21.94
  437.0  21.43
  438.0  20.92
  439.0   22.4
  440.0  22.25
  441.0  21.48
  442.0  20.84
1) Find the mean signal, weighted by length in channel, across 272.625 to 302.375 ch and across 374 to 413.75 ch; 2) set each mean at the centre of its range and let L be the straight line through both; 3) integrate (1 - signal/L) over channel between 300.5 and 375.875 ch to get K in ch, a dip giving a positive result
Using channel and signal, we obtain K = 2.8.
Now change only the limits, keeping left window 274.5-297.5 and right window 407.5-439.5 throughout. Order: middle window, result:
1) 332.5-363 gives 0.8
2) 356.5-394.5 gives -1.3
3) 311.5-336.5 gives 0.2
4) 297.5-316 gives 0.1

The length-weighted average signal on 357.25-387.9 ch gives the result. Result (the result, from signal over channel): 22.1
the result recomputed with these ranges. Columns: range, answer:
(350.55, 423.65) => 22.2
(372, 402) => 23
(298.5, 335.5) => 21.4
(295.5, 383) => 21.5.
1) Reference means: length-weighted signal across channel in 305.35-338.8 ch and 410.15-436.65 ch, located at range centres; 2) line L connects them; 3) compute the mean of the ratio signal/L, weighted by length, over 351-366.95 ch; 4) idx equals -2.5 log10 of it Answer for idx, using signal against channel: 0.040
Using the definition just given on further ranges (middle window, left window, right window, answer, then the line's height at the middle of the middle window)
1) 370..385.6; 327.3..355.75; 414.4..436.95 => -0.077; 21.3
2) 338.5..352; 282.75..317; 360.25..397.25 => 0.041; 22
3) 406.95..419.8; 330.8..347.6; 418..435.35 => -0.035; 21.3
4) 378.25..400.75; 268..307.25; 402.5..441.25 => -0.069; 21.8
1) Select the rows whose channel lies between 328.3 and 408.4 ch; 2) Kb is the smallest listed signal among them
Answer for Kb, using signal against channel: 19.22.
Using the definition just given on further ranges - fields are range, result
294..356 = 19.73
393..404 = 21.69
